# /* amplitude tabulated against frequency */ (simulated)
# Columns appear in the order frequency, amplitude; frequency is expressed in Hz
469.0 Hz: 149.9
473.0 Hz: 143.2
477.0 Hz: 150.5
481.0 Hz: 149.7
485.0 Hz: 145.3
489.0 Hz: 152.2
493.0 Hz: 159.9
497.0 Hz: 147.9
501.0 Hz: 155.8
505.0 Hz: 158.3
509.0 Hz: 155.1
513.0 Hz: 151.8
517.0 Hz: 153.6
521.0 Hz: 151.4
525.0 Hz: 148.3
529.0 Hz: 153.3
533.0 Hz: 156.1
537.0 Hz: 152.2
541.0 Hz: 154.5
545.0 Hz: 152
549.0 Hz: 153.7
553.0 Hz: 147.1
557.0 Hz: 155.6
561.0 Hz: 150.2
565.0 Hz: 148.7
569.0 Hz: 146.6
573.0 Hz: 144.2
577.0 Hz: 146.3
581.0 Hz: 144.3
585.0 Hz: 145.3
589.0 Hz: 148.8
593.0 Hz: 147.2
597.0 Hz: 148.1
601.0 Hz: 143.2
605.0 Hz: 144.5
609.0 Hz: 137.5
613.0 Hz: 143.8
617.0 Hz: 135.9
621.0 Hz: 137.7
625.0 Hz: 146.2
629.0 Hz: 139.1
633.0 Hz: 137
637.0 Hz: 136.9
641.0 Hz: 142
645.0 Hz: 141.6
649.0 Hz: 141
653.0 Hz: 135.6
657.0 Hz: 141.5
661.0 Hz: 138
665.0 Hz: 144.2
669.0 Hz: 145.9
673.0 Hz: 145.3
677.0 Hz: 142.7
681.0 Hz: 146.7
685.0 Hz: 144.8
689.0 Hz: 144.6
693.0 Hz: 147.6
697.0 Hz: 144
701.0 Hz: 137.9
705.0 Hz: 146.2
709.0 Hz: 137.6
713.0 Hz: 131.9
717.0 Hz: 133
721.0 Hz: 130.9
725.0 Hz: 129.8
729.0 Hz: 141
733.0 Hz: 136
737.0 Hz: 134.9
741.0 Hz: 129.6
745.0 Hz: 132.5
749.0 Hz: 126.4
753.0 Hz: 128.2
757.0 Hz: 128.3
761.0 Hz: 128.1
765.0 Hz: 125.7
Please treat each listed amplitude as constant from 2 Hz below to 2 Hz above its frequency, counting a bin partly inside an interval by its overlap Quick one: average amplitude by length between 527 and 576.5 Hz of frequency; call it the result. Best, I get 151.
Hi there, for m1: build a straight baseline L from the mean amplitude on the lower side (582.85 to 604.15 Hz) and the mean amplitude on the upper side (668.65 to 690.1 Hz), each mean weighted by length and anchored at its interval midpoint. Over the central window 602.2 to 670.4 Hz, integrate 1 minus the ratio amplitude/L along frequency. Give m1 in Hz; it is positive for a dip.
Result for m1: 2.4 Hz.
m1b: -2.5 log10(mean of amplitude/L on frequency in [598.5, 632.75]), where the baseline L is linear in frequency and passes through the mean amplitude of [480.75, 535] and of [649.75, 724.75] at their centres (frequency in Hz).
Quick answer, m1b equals 0.04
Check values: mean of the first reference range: 153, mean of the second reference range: 141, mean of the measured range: 141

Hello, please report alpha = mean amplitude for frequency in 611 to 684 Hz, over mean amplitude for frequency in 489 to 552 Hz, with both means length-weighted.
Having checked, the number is 0.92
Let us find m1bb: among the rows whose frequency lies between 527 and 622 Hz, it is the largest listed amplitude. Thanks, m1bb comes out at 156.1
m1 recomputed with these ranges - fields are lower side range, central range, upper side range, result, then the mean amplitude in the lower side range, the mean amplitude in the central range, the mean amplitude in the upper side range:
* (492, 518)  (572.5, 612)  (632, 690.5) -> 0.68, 154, 145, 142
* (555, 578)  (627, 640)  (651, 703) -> 0.65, 149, 138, 143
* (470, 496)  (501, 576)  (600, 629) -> -2.87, 150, 152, 141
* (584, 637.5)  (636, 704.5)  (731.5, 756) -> -2.64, 142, 143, 131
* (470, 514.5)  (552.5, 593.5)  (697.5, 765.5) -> -0.62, 152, 148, 133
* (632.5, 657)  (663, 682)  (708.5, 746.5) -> -1.03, 139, 145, 134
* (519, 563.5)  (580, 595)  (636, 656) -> 0.01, 152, 147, 140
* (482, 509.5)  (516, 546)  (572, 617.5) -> -0.51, 153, 153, 144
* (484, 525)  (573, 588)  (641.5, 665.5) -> 0.11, 153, 145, 140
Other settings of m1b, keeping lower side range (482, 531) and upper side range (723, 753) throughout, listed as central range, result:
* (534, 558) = -0.02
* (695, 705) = -0.05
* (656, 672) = -0.03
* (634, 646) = 0.01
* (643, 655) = 0.01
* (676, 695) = -0.06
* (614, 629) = 0.02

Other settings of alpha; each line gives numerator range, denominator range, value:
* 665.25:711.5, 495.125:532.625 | 0.94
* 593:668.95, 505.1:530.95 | 0.92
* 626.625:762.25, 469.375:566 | 0.91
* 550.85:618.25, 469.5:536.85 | 0.96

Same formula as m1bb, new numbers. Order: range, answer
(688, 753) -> 147.6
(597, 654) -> 148.1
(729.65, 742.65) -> 136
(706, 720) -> 137.6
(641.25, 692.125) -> 146.7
